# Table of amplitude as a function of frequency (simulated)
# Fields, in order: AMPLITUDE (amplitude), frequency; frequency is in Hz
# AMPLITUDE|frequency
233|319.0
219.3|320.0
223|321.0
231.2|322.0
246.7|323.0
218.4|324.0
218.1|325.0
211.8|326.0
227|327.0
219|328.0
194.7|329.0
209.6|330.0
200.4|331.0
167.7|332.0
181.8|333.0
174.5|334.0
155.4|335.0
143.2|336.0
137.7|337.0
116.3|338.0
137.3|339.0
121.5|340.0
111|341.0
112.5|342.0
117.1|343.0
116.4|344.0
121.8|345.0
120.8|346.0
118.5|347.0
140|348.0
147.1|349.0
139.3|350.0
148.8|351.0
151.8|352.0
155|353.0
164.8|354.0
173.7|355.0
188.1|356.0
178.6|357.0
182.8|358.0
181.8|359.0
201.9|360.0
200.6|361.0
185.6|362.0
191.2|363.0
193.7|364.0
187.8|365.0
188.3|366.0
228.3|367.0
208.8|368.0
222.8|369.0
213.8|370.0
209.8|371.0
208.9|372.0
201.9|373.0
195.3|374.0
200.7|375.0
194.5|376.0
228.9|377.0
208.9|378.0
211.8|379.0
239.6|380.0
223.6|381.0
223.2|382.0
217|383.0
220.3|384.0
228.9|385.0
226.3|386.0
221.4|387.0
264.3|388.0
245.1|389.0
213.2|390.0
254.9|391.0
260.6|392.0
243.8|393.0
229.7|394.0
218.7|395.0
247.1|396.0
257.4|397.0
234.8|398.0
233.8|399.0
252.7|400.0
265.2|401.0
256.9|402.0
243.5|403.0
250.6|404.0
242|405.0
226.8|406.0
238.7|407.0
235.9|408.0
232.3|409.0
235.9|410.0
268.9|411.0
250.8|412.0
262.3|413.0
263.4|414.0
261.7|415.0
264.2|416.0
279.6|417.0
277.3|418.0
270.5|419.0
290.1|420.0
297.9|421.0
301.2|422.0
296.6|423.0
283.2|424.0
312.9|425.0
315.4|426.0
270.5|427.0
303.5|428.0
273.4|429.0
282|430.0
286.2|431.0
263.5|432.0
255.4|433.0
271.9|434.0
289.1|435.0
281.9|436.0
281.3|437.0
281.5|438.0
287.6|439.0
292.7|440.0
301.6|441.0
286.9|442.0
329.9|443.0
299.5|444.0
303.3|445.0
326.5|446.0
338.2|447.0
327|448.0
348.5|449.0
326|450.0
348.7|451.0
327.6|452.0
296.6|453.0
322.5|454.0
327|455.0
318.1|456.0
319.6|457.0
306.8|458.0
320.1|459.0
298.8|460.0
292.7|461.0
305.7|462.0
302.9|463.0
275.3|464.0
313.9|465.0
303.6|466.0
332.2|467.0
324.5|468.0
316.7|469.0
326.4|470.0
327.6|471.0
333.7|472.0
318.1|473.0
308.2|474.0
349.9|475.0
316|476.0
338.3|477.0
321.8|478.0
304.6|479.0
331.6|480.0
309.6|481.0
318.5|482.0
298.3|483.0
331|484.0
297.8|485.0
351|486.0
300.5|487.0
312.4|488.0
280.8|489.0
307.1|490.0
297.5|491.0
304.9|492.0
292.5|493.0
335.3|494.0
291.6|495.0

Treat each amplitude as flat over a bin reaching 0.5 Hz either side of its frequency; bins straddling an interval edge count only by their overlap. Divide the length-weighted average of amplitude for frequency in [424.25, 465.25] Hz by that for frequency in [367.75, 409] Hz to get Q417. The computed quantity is 1.32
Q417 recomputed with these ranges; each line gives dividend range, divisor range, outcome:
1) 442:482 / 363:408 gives 1.41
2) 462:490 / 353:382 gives 1.58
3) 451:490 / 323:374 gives 1.81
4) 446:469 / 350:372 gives 1.69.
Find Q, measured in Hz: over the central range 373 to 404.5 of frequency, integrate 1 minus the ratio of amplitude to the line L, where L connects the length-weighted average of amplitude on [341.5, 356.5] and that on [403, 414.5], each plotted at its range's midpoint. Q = -3.2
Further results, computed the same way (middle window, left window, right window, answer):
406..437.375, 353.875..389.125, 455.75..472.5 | -1.04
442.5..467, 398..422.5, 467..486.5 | -1.24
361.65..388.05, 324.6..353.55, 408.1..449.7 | -0.57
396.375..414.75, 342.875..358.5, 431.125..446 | -0.90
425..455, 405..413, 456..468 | -2.18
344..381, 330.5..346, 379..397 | 0.63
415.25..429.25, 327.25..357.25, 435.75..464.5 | -0.99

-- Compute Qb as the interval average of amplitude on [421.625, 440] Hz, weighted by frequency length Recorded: 285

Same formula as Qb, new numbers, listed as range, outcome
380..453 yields 270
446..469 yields 317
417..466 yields 300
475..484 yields 320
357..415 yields 226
